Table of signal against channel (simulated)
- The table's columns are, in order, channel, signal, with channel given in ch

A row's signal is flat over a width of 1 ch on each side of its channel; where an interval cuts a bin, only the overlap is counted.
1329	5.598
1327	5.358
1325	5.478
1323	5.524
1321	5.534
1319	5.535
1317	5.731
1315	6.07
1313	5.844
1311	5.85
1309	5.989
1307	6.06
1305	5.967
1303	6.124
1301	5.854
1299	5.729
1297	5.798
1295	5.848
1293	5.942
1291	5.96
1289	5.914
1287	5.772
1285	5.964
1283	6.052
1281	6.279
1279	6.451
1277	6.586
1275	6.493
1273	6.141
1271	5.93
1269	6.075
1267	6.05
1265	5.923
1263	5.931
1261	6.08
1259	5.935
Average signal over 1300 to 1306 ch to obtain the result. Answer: 5.98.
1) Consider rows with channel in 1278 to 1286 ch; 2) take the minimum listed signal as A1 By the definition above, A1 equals 5.964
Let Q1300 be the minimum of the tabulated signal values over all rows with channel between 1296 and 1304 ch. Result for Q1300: 5.729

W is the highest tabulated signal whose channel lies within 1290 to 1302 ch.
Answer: 5.96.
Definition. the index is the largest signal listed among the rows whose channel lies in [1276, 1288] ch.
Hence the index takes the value 6.586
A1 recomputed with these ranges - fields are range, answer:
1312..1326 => 5.478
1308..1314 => 5.844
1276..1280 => 6.451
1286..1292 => 5.772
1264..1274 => 5.923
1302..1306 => 5.967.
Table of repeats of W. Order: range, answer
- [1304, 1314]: 6.06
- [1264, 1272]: 6.075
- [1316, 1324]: 5.731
